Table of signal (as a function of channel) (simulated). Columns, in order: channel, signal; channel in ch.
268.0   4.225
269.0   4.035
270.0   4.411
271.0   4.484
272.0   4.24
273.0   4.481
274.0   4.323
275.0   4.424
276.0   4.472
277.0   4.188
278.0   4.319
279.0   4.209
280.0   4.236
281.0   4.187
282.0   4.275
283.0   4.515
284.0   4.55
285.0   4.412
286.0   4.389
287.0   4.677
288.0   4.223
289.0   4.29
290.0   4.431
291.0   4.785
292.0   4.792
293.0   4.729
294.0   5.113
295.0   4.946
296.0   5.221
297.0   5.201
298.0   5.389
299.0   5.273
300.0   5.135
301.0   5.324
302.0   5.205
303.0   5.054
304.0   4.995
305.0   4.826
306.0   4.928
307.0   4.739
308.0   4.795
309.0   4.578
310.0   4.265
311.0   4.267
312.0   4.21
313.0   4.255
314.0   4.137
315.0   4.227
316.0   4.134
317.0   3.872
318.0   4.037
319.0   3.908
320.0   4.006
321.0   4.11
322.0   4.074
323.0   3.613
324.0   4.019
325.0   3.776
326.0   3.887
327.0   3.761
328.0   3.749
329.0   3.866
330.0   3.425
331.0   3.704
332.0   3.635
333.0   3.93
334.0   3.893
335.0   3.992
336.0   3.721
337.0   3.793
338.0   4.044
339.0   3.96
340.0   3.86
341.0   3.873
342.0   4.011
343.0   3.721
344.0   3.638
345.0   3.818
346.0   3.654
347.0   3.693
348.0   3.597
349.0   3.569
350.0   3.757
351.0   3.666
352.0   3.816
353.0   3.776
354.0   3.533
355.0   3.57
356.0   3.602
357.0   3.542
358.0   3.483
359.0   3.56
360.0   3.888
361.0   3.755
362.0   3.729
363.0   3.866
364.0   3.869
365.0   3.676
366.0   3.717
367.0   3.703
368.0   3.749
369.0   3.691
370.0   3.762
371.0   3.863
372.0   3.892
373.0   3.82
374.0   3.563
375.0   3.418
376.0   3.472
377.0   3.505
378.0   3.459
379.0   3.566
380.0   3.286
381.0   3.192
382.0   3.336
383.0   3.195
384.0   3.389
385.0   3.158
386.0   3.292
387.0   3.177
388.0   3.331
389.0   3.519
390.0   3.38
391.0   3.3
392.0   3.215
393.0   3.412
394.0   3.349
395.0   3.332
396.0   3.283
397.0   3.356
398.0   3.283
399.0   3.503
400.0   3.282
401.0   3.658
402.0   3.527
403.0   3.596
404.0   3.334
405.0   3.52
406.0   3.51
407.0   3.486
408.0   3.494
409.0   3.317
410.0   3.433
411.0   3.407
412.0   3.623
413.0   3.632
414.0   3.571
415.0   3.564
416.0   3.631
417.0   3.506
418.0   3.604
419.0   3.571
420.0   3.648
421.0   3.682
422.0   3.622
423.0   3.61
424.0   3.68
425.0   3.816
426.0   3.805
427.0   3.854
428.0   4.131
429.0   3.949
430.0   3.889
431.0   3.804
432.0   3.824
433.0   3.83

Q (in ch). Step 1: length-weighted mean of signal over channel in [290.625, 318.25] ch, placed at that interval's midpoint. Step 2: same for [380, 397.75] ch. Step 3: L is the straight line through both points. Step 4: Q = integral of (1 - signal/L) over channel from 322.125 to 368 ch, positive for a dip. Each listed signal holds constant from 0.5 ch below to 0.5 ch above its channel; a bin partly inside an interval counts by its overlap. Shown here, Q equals 3.3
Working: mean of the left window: 4.74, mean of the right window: 3.31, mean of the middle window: 3.75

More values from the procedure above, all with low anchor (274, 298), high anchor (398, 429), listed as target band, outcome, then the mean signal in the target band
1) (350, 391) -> 3.7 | 3.57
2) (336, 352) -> 1.3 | 3.78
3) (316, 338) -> 2.0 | 3.86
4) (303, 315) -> -0.5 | 4.55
